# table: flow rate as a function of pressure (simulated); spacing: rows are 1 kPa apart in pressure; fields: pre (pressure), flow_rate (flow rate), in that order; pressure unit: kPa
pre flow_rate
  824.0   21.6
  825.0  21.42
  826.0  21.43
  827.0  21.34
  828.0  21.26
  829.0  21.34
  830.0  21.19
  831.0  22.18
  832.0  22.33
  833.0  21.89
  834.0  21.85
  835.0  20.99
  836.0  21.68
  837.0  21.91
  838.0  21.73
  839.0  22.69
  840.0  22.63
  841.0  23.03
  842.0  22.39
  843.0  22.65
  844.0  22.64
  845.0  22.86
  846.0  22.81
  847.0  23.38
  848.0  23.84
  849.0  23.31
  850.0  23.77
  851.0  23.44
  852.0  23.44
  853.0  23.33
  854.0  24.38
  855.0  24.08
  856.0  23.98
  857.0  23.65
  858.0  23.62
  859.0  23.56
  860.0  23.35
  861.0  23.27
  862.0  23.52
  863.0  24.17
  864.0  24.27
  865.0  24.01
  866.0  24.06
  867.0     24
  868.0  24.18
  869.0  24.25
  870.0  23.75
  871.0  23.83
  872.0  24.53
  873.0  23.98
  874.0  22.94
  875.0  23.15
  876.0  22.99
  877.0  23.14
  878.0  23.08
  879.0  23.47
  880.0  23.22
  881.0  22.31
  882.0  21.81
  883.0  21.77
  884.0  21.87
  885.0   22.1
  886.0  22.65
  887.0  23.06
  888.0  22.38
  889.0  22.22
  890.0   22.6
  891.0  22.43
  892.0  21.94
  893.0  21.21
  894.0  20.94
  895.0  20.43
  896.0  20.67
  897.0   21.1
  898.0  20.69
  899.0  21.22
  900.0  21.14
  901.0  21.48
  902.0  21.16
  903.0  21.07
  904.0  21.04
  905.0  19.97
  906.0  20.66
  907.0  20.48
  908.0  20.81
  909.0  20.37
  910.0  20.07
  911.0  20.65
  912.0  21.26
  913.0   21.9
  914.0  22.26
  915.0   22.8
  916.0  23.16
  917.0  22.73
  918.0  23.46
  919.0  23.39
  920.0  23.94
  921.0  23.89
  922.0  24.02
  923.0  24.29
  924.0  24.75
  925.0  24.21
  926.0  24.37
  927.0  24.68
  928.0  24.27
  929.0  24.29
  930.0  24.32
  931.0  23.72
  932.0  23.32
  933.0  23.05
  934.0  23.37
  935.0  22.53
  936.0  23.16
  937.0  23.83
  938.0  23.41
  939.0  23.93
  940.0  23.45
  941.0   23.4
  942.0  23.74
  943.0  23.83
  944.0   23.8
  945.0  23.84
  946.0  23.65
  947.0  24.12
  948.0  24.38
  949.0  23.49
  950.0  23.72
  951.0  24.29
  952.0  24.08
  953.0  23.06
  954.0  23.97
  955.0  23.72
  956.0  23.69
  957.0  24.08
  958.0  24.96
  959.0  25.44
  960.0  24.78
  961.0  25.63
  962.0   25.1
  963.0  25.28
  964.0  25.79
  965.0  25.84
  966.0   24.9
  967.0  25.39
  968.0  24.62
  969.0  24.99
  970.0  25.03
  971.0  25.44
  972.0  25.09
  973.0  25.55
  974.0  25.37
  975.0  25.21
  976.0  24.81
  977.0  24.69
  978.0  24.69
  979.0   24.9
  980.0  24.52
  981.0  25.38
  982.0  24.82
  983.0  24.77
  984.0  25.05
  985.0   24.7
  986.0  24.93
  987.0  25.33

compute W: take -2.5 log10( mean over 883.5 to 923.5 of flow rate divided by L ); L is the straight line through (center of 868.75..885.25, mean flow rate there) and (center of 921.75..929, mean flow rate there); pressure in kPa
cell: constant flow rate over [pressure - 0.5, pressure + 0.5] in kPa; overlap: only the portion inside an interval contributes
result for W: 0.093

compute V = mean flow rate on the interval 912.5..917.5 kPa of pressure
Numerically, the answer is 22.6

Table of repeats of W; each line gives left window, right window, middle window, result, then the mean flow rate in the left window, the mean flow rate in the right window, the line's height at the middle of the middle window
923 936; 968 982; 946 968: 0.00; 23.9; 25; 24.6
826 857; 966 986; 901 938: 0.06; 22.6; 25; 24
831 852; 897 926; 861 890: -0.04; 22.6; 22.1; 22.3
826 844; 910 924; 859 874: -0.07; 22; 22.9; 22.3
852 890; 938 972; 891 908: 0.13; 23.3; 24.4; 23.7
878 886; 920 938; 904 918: 0.09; 22.4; 23.9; 23.3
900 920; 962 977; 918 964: -0.03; 21.6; 25.2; 23.5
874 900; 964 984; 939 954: 0.02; 22.1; 25.1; 24.1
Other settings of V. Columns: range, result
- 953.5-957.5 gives 23.9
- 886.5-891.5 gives 22.5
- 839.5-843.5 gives 22.7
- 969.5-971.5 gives 25.2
